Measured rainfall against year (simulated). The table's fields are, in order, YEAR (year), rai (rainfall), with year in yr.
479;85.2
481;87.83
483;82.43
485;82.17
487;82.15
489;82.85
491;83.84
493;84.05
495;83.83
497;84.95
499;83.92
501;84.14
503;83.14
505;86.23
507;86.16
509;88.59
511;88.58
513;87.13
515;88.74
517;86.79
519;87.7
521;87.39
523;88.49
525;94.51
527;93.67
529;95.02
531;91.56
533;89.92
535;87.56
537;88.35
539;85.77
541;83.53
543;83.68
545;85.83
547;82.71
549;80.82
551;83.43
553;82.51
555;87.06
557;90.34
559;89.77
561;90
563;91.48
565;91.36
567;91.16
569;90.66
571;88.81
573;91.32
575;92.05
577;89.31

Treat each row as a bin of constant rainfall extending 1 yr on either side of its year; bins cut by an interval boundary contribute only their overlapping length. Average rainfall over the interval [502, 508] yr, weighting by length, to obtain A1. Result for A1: 85.2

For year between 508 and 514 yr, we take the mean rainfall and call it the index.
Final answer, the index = 88.1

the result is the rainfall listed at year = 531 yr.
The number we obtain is 91.56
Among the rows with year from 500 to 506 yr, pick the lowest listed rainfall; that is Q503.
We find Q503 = 83.14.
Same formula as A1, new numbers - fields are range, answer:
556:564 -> 90.4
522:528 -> 92.2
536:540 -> 87.1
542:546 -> 84.8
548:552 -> 82.1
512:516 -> 87.9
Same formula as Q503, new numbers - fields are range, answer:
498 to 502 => 83.92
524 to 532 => 91.56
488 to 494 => 82.85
